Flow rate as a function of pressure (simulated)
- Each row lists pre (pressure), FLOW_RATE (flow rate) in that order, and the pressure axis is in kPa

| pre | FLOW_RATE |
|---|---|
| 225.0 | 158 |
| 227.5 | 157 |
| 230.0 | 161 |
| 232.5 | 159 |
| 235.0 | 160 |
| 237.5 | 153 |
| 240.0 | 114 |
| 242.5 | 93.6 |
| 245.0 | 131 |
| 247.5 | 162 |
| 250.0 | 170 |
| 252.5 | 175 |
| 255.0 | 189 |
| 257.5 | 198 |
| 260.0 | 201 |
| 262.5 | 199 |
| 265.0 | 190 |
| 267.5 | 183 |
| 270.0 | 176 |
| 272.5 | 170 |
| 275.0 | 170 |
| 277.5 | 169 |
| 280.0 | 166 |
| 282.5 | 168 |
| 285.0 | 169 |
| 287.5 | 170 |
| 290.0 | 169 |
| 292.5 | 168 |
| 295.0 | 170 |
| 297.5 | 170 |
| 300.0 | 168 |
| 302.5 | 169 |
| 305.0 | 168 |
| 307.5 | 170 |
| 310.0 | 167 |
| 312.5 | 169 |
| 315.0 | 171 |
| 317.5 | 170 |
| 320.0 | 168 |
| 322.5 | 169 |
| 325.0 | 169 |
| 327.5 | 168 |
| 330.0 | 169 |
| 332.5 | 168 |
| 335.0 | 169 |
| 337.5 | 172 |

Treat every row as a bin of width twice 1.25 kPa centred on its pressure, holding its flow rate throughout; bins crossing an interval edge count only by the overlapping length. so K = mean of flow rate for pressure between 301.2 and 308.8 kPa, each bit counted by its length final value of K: 169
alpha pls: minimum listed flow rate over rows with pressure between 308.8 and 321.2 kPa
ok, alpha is 167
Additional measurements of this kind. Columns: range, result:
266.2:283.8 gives 166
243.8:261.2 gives 131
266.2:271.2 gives 176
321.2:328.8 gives 168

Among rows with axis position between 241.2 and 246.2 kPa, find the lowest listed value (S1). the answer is 93.6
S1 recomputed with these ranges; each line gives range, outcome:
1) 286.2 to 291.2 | 169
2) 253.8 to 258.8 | 189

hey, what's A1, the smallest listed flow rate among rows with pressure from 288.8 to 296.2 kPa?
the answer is 168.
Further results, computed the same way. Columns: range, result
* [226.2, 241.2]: 114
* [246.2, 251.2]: 162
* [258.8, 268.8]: 183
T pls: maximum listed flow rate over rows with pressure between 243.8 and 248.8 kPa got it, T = 162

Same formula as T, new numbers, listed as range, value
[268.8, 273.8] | 176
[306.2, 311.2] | 170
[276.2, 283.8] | 169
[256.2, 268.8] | 201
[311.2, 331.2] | 171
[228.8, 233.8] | 161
